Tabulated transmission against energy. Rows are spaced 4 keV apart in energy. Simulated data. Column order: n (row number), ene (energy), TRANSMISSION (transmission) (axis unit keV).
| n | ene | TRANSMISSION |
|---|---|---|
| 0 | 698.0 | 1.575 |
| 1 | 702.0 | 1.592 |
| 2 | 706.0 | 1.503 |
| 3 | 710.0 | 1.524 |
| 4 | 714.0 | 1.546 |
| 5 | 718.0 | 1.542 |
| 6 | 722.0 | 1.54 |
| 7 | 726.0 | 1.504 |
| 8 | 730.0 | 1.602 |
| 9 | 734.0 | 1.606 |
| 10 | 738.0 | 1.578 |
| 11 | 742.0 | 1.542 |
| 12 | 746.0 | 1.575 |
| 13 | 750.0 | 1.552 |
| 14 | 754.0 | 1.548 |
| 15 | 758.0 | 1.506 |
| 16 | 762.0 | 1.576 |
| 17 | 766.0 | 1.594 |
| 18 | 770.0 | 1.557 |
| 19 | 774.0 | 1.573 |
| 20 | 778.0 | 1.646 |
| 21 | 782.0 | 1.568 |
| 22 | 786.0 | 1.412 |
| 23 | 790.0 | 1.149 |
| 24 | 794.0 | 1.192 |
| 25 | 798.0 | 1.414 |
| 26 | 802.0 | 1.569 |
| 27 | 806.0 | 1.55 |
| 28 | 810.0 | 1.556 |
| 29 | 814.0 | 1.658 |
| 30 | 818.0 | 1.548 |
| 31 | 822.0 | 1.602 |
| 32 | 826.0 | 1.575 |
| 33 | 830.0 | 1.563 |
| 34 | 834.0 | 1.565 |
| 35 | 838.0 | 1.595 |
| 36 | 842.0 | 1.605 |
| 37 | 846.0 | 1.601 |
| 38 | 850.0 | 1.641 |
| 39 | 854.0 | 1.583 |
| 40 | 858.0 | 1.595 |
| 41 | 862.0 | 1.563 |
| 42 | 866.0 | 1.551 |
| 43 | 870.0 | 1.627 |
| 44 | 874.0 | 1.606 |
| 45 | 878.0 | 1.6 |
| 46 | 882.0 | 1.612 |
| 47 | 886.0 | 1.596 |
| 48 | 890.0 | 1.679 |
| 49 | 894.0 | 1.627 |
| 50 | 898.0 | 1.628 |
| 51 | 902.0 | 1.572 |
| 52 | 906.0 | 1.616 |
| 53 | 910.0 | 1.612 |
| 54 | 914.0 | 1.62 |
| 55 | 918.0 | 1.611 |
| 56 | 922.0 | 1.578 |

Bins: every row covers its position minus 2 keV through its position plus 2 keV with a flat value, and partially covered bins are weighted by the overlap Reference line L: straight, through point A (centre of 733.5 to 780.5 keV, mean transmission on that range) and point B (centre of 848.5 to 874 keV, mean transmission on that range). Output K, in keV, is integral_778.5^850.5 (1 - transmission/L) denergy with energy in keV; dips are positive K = 2.9 keV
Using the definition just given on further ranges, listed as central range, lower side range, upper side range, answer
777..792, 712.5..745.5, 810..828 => 1.41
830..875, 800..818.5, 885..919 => 0.14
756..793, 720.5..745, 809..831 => 1.72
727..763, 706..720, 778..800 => -2.39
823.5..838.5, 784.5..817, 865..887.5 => -0.68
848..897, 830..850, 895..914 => -0.17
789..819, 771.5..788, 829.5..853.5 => 2.05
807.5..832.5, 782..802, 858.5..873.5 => -2.54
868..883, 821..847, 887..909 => -0.02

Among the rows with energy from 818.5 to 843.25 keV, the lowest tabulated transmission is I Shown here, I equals 1.563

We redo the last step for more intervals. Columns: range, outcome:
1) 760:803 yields 1.149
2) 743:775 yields 1.506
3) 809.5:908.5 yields 1.548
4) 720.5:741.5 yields 1.504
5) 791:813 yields 1.192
